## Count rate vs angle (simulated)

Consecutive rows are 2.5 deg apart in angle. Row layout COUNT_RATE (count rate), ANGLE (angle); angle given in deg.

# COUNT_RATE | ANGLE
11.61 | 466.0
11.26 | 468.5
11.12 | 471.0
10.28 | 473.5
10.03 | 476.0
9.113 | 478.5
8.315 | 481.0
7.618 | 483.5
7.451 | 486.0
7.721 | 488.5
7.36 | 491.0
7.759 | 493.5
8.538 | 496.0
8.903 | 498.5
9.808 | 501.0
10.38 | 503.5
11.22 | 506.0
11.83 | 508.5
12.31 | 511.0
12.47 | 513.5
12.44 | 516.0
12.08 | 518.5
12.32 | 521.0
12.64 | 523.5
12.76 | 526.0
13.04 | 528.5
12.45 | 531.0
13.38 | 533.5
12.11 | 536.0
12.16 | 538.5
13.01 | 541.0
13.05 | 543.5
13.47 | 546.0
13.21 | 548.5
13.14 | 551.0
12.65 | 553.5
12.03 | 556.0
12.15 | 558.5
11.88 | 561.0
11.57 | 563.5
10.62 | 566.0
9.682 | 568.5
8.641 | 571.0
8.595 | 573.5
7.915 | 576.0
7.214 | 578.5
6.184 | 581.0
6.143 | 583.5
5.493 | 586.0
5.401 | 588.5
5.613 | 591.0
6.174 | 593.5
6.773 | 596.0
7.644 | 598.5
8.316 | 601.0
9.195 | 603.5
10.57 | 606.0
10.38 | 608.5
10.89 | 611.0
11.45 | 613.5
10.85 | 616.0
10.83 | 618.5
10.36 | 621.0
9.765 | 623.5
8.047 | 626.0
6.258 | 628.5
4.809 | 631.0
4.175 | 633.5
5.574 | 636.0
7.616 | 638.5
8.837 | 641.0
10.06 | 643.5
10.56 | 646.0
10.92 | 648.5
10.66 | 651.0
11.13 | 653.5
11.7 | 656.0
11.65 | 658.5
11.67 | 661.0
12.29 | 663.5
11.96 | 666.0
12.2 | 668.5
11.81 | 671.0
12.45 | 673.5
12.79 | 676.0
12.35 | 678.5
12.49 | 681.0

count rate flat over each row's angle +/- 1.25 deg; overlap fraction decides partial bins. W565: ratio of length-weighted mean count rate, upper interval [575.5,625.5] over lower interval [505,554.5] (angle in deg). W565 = 0.66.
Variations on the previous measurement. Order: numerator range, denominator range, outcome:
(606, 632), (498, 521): 0.83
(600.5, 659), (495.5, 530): 0.81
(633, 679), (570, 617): 1.32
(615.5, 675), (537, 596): 1.01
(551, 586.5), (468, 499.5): 1.08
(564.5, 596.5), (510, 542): 0.58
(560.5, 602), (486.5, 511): 0.83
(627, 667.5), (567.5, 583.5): 1.19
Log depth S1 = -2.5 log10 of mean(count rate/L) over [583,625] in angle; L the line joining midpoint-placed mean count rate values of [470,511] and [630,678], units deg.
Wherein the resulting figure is 0.16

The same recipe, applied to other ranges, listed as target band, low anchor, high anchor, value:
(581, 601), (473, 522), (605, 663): 0.46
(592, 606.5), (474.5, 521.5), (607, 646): 0.13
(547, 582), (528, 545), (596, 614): 0.10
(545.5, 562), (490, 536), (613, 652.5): -0.21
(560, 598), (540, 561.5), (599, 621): 0.43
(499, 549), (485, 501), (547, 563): -0.19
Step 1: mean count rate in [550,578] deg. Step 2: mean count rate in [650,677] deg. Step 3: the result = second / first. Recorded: 1.11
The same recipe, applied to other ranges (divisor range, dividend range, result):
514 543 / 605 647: 0.70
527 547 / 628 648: 0.58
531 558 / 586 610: 0.60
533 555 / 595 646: 0.67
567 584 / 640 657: 1.34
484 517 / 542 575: 1.18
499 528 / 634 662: 0.84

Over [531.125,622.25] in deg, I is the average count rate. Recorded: 10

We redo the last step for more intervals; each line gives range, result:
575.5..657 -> 8.4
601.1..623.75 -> 10.4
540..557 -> 12.9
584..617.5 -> 8.33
